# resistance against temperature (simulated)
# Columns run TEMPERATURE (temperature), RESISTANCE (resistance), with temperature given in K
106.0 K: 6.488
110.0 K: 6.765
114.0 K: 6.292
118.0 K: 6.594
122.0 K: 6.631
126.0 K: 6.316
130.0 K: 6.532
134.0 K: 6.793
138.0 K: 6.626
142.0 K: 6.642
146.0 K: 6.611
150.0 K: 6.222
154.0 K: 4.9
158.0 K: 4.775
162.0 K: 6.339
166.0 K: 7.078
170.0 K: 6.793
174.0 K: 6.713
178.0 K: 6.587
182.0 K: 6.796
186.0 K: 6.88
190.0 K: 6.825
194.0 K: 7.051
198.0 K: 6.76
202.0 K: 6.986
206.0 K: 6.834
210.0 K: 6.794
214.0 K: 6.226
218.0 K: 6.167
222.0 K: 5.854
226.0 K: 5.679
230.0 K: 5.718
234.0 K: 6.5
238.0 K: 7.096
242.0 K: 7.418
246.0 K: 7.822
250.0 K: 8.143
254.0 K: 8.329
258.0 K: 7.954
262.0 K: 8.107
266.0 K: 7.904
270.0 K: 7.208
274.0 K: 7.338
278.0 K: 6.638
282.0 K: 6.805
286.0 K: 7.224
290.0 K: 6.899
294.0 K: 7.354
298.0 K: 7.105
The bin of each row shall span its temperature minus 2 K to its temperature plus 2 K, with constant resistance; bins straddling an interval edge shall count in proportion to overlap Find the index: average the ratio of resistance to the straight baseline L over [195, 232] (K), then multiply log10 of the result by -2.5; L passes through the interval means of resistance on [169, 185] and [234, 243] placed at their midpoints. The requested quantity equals 0.09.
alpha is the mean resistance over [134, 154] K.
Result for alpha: 6.39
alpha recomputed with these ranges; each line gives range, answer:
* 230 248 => 7.04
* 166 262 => 6.9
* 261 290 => 7.26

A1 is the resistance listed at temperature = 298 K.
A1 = 7.105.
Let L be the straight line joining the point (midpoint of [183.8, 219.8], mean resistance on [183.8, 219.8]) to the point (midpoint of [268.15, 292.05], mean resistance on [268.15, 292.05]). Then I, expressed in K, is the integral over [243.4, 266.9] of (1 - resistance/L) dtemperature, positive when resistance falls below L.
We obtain -3.8 K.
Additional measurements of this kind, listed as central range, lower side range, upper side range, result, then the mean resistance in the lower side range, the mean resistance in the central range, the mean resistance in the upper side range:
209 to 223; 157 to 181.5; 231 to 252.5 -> 1.5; 6.47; 6.25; 7.34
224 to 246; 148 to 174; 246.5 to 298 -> 1.3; 6.07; 6.6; 7.49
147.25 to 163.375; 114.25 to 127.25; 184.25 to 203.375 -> 2.7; 6.5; 5.58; 6.9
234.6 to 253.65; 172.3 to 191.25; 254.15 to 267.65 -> 0.4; 6.76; 7.6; 8.04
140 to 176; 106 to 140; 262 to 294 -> 2.6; 6.56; 6.23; 7.22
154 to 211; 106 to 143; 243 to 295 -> 3.0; 6.57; 6.59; 7.52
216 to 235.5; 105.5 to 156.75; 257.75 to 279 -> 3.3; 6.39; 5.97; 7.53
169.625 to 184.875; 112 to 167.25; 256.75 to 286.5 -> -0.3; 6.3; 6.72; 7.39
